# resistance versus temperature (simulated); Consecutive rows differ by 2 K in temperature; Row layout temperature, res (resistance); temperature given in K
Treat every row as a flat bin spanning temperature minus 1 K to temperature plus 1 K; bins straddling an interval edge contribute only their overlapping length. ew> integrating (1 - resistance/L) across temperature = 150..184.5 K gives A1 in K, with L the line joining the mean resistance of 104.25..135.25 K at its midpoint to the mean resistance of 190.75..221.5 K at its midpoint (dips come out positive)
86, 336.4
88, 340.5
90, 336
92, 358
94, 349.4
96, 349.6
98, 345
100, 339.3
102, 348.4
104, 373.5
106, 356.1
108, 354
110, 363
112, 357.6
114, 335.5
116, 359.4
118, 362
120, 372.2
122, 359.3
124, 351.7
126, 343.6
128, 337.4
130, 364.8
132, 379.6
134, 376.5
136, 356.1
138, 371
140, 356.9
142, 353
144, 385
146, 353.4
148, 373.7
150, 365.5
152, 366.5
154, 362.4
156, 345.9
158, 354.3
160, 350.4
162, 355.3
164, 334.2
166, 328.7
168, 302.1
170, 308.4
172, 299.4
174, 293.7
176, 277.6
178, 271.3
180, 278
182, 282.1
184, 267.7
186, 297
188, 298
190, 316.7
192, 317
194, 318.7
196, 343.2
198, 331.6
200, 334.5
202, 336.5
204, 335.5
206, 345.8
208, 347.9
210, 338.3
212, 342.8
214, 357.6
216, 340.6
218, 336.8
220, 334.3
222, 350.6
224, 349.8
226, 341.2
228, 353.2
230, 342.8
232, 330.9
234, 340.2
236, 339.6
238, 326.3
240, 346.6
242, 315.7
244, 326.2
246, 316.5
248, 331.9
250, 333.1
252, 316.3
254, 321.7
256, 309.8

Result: 2.9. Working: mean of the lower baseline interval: 359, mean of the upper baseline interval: 337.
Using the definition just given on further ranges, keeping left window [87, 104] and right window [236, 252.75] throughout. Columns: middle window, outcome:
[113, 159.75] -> -2.5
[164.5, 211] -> 3.2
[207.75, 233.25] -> -1.0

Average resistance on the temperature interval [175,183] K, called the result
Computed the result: 277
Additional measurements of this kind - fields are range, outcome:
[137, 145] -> 366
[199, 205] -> 336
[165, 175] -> 306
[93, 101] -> 346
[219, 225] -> 345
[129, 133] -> 372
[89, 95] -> 348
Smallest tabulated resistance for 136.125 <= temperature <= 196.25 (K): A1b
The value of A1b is 267.7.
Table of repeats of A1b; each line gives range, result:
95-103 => 339.3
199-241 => 326.3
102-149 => 335.5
